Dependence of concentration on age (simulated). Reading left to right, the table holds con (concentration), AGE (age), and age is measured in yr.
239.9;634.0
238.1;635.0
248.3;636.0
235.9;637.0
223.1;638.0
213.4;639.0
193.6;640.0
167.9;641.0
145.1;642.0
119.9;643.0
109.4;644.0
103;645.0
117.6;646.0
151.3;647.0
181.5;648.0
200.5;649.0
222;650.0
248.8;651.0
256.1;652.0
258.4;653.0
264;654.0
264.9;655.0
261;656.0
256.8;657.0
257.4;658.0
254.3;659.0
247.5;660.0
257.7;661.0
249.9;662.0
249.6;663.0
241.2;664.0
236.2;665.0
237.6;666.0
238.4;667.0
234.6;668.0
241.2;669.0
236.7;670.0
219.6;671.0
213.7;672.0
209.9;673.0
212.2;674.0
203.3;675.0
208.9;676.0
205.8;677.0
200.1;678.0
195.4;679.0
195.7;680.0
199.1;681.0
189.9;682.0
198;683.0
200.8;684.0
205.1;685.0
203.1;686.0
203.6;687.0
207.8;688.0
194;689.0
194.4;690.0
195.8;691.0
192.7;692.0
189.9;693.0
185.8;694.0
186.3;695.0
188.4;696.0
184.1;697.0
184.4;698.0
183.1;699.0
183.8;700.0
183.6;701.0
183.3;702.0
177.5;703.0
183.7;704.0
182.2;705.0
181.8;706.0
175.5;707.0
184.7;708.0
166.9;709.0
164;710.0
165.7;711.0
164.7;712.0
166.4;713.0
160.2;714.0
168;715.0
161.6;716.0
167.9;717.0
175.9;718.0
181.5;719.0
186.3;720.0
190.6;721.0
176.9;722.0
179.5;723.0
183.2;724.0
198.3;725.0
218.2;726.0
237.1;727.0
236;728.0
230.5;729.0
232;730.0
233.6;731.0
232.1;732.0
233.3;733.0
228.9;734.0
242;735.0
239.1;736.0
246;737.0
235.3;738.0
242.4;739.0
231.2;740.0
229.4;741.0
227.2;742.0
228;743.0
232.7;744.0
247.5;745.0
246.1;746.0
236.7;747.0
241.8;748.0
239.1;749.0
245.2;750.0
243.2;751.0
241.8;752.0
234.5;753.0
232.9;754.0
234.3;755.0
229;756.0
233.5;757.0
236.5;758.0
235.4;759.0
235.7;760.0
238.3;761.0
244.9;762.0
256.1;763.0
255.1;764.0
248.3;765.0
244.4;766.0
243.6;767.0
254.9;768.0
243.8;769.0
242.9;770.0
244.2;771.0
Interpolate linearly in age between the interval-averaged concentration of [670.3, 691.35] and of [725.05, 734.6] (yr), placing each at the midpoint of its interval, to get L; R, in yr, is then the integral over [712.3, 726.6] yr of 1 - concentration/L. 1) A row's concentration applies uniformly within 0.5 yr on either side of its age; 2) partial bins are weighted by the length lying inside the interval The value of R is 2.8 yr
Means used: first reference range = 203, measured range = 180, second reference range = 230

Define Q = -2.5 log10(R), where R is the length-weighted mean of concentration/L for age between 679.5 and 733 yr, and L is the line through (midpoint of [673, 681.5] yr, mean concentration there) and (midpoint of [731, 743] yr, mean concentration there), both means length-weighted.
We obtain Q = 0.146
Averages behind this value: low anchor 203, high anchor 235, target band 191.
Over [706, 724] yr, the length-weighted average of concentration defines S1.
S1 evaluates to 173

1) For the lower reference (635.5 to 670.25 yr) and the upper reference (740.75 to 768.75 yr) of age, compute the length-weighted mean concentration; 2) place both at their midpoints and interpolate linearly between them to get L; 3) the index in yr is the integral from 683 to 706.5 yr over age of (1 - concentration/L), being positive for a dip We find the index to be 3.8 yr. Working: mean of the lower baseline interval 218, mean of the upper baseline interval 240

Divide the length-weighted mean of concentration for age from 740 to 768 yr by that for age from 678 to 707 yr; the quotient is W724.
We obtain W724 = 1.25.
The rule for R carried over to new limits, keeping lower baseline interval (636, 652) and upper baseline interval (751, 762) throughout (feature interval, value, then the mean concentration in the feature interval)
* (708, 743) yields 2.7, 204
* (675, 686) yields -0.1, 200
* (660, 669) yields -2.5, 243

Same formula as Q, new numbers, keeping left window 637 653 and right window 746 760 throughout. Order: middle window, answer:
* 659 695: -0.090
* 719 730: 0.096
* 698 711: 0.185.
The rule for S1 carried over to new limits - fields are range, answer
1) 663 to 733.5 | 198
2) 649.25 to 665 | 251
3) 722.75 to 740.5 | 227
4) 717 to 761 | 226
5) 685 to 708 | 189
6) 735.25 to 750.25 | 238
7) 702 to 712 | 176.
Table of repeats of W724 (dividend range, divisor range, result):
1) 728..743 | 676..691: 1.17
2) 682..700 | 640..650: 1.29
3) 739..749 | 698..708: 1.30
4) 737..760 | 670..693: 1.17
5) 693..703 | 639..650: 1.19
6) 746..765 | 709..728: 1.32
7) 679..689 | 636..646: 1.18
